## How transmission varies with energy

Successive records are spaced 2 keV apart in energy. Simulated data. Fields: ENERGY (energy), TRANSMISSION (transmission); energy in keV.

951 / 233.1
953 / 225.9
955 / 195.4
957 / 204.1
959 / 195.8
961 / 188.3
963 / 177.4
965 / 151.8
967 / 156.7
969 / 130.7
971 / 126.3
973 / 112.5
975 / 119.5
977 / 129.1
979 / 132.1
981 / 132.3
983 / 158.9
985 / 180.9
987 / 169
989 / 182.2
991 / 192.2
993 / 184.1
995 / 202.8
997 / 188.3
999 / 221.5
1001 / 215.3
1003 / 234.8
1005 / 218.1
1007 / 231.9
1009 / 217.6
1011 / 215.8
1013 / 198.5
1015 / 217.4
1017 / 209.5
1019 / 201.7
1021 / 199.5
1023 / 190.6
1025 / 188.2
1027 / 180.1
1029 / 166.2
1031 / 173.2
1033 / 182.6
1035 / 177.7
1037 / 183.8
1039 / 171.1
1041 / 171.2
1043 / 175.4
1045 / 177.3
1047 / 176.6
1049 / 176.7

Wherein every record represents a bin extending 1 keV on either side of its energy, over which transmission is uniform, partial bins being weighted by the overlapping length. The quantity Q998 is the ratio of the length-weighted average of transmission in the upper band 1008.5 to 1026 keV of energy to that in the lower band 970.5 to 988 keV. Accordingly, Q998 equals 1.5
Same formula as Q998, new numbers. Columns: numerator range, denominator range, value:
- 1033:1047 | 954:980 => 1.14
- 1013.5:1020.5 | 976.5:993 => 1.28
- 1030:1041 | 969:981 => 1.41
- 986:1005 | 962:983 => 1.45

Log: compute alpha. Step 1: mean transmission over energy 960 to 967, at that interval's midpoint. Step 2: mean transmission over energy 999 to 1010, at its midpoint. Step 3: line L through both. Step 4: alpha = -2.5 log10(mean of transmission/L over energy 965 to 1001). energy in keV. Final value 0.22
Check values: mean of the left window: 170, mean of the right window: 223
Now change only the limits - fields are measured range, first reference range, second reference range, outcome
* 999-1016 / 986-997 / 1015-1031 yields -0.16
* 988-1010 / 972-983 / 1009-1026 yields -0.23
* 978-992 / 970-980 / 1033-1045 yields -0.23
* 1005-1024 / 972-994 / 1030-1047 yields -0.25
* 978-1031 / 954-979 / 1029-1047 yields -0.16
